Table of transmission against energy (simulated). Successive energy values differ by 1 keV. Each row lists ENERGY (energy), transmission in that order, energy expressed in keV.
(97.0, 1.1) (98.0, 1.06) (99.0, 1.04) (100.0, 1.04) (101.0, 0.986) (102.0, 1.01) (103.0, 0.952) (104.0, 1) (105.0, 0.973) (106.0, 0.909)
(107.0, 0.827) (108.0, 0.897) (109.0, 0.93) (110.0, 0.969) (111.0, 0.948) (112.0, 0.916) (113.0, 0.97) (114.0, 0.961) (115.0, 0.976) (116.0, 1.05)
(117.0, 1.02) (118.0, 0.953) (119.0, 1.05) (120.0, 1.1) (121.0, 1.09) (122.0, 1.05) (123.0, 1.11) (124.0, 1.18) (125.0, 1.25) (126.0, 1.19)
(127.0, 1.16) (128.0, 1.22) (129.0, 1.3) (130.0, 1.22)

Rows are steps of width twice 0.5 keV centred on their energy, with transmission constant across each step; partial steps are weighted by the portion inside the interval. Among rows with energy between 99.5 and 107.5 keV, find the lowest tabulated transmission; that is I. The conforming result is 0.827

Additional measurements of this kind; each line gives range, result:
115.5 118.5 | 0.953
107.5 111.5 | 0.897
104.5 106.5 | 0.909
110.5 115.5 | 0.916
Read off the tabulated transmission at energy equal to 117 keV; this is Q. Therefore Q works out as 1.02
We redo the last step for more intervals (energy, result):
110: 0.969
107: 0.827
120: 1.1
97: 1.1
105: 0.973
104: 1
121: 1.09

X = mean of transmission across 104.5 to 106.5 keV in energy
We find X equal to 0.941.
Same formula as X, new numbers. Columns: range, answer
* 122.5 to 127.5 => 1.18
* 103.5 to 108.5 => 0.921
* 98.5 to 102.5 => 1.02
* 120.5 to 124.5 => 1.11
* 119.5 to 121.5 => 1.1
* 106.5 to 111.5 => 0.914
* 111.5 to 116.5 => 0.975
